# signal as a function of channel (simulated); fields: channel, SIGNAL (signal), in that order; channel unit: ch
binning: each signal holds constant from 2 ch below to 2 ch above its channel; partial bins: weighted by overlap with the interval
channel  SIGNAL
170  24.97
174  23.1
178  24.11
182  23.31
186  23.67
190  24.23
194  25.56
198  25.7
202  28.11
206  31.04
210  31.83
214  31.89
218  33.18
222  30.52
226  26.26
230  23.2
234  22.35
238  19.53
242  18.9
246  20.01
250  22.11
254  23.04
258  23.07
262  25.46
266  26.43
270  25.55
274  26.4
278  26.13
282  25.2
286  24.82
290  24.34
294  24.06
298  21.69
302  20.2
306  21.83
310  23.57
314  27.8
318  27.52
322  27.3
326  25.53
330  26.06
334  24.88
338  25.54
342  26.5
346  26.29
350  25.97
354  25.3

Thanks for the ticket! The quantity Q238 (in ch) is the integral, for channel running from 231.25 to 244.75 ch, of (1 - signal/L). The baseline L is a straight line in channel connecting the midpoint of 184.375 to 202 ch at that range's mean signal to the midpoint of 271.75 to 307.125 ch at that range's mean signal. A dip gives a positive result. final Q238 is 2.3 ch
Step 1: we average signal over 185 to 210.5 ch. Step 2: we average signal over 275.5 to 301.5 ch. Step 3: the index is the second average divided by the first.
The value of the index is 0.89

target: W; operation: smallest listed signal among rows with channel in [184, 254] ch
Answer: 18.9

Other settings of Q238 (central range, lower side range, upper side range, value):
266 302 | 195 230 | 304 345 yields 3.2 ch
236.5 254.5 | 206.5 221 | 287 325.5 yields 5.4 ch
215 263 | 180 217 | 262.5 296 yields 4.2 ch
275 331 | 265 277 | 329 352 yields 2.7 ch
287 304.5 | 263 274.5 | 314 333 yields 2.4 ch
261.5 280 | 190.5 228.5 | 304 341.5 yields 0.8 ch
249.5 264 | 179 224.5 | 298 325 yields 1.5 ch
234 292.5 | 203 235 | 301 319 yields 6.5 ch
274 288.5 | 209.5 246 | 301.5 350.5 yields 0.1 ch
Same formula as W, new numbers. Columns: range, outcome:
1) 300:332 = 20.2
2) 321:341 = 24.88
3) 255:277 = 23.07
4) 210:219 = 31.83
